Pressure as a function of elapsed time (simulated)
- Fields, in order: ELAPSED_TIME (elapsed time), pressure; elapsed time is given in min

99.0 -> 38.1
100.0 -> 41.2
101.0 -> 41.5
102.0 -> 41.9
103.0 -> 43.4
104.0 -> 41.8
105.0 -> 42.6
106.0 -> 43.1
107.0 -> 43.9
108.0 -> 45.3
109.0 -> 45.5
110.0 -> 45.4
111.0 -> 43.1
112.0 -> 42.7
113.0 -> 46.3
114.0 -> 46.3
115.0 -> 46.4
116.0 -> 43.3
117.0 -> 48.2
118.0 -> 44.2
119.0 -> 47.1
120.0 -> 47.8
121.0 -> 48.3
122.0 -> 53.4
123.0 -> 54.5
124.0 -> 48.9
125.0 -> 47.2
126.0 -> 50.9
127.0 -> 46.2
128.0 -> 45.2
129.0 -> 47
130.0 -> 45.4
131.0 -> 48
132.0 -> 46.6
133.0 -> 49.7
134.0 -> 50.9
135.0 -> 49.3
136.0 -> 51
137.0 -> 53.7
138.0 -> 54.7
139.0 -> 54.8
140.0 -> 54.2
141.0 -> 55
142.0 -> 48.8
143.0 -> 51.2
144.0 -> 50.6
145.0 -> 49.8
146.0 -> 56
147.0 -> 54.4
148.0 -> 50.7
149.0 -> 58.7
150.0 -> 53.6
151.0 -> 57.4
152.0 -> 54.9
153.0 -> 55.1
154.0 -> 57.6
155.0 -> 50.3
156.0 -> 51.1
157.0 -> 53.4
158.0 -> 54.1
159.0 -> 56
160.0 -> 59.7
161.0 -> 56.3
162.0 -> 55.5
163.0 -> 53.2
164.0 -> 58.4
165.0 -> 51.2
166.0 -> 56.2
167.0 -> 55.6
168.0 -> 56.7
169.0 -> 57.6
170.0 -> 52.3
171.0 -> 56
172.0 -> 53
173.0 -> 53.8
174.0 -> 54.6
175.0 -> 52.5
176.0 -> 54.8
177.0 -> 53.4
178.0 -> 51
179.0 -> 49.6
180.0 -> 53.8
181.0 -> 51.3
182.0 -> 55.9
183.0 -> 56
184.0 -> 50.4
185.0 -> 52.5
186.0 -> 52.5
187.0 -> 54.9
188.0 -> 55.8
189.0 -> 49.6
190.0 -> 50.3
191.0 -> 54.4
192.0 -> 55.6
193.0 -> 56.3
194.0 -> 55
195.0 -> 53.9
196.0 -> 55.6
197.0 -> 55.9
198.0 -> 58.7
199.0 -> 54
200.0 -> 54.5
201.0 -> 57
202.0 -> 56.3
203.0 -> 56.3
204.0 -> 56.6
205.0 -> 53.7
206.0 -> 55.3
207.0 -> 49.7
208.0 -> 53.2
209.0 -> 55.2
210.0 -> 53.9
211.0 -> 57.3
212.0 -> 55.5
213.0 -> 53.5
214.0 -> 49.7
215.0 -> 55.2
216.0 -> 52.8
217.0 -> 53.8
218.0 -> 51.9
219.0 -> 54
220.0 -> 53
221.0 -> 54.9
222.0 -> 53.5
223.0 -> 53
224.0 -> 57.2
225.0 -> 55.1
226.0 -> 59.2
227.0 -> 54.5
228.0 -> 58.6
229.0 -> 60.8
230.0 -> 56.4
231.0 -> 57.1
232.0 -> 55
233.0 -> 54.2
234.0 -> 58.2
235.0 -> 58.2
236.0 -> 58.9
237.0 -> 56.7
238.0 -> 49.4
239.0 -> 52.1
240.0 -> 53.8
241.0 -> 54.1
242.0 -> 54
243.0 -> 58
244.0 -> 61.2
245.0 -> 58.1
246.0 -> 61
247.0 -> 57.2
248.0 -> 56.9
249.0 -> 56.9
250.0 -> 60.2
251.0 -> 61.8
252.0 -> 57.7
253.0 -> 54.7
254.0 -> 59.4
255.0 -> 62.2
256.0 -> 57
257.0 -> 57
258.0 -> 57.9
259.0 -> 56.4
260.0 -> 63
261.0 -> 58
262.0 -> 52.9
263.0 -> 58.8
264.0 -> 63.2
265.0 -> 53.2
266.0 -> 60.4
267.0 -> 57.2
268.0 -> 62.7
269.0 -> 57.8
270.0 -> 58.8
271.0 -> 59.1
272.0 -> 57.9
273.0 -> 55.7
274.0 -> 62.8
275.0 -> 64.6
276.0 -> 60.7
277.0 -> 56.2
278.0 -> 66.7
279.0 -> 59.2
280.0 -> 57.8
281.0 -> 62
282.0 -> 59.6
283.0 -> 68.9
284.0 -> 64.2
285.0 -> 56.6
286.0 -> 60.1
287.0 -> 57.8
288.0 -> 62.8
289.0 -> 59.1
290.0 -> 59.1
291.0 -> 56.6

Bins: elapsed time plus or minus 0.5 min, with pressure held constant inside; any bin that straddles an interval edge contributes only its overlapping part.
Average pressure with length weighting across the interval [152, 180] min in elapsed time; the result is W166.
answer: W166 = 54.4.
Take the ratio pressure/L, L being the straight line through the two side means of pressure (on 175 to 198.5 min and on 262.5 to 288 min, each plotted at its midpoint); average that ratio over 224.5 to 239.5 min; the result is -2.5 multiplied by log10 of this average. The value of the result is 0.01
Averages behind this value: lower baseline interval 53.8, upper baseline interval 60.1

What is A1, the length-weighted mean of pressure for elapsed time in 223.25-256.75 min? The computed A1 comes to 57.1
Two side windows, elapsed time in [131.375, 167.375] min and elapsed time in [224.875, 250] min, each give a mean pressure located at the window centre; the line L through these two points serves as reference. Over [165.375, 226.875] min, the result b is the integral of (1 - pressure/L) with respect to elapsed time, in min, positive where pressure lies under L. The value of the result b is 1.1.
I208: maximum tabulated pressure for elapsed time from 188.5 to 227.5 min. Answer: 59.2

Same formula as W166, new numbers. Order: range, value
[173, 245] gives 54.7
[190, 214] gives 54.9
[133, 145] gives 52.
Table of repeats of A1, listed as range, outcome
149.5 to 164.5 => 55.1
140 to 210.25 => 54.2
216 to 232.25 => 55.4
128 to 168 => 53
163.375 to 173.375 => 55.1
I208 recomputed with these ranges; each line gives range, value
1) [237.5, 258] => 62.2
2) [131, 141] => 55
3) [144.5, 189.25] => 59.7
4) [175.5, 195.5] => 56.3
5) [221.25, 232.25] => 60.8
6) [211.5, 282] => 66.7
